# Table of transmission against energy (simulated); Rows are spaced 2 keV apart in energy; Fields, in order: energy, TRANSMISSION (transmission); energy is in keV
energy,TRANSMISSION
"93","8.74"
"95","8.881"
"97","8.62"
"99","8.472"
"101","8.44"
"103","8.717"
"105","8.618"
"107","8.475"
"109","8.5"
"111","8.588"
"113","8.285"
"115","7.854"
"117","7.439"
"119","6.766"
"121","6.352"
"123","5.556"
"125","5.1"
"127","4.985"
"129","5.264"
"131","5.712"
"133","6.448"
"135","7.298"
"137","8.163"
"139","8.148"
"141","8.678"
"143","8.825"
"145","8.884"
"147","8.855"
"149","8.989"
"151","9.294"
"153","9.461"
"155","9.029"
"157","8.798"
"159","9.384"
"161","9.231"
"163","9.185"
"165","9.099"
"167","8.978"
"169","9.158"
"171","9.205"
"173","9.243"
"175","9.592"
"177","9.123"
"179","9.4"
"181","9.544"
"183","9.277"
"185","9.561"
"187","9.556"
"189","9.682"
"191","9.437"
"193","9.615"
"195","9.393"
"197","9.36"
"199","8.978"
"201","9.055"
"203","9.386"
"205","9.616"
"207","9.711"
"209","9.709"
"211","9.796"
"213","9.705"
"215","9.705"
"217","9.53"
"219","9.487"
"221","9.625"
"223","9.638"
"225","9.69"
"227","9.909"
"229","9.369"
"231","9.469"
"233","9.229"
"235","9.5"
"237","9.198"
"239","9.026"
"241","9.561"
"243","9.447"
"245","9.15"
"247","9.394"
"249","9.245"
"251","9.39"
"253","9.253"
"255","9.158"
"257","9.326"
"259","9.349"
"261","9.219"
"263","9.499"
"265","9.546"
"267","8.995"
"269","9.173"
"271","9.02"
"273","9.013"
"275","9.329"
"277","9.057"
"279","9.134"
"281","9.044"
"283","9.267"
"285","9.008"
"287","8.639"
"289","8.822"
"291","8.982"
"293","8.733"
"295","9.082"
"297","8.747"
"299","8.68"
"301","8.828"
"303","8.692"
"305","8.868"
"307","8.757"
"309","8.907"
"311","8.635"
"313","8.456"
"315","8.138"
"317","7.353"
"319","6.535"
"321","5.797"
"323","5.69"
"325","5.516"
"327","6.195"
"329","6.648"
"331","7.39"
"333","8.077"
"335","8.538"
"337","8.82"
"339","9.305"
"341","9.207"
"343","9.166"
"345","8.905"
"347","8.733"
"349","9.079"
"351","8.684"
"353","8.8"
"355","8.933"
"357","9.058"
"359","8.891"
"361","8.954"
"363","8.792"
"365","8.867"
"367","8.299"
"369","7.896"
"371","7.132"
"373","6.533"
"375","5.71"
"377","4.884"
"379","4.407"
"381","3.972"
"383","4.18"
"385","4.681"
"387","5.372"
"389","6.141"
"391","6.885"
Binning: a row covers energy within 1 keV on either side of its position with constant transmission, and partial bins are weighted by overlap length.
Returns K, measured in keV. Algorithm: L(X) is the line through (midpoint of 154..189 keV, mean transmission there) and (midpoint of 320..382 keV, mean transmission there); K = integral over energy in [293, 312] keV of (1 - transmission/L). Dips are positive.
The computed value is -1.7 keV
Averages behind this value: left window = 9.27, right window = 7.64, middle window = 8.8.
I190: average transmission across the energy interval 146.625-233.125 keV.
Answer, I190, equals 9.39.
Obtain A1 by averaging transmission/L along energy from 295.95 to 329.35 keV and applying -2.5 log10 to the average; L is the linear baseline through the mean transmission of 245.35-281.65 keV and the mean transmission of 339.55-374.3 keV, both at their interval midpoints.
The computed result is 0.16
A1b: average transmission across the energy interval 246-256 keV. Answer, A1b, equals 9.29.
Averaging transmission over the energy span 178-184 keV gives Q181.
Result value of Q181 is 9.41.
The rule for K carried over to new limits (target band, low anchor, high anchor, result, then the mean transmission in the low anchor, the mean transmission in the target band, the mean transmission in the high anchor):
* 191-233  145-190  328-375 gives -2.2 keV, 9.25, 9.53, 8.41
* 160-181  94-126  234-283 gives -2.1 keV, 7.79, 9.24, 9.25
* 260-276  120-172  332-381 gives -2.4 keV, 8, 9.22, 8.07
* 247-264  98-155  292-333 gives -3.4 keV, 7.74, 9.31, 7.79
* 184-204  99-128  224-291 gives -2.2 keV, 7.44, 9.4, 9.25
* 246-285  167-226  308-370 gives -1.8 keV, 9.47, 9.23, 8.14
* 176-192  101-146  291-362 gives -3.7 keV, 7.42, 9.45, 8.26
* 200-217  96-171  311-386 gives -3.7 keV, 8.06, 9.58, 7.48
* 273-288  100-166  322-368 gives -1.6 keV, 7.95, 9.06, 8.28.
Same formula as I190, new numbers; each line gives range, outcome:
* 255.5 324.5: 8.64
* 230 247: 9.33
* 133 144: 8.06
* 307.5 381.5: 7.73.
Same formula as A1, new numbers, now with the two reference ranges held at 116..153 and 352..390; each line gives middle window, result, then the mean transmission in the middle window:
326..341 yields -0.14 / 7.94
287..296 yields -0.25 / 8.88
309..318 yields -0.17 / 8.23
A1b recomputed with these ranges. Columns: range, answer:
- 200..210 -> 9.5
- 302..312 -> 8.77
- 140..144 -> 8.75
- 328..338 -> 7.89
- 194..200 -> 9.24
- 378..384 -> 4.19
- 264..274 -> 9.15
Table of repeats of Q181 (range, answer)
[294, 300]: 8.84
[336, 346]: 9.08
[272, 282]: 9.12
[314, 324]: 6.7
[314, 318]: 7.75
